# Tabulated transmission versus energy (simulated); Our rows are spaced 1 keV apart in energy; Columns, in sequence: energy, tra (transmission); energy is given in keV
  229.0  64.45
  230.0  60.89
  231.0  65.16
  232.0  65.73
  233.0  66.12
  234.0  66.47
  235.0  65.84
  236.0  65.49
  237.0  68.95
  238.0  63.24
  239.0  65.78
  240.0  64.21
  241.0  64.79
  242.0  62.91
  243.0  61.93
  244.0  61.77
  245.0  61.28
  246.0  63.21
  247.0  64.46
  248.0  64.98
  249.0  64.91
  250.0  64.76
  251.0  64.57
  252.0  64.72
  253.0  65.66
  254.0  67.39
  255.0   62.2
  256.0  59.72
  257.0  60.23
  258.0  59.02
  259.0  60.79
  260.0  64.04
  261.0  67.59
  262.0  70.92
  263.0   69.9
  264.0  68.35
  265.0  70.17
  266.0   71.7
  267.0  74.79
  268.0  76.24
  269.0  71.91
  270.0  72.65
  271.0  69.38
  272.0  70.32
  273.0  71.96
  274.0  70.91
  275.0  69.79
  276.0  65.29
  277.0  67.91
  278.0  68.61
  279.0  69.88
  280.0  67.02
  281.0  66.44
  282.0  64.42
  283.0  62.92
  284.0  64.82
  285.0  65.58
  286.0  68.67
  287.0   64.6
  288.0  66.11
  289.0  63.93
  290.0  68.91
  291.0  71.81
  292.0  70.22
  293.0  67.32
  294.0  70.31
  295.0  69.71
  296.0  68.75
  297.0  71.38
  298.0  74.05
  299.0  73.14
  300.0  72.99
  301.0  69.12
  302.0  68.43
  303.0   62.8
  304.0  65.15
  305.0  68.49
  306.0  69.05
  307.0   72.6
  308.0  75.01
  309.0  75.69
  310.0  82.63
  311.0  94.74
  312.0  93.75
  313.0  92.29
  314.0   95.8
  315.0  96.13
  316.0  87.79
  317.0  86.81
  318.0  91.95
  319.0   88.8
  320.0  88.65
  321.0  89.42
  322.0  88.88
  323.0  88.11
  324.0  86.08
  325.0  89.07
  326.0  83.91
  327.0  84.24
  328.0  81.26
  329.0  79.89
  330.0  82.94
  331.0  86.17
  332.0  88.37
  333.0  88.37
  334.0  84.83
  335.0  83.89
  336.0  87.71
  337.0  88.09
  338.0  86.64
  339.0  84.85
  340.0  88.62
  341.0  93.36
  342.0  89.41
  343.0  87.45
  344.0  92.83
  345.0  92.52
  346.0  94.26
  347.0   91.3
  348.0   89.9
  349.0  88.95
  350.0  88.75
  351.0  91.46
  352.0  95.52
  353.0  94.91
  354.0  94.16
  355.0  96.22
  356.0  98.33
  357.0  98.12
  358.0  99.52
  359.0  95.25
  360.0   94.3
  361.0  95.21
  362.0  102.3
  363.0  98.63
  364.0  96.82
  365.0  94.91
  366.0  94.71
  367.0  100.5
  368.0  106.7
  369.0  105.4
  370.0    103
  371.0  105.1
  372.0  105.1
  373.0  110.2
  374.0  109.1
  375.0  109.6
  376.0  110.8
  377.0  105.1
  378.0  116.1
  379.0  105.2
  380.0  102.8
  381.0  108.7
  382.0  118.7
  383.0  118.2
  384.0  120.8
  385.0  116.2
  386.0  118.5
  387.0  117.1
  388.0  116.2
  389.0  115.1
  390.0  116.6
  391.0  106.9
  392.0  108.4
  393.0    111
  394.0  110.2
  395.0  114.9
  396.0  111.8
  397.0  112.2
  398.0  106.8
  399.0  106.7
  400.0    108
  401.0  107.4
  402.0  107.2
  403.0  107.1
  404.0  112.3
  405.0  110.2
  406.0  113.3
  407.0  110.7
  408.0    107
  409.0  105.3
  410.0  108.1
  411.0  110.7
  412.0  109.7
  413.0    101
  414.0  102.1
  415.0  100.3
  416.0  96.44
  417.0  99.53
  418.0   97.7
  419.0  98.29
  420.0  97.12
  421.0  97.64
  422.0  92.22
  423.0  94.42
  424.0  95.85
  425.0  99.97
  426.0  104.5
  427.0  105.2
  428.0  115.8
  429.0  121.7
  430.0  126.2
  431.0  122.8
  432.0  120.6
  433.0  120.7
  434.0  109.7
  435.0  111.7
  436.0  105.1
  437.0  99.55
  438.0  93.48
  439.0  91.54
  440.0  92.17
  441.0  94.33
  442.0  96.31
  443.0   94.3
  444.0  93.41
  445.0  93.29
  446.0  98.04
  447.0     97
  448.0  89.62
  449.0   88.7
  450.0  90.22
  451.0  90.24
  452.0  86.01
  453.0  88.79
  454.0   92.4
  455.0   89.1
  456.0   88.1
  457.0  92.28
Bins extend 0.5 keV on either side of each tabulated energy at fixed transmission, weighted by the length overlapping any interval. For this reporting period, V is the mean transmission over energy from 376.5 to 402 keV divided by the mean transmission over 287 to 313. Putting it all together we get 1.54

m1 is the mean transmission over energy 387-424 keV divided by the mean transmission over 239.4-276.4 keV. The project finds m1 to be 1.60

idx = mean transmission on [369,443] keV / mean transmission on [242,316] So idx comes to 1.5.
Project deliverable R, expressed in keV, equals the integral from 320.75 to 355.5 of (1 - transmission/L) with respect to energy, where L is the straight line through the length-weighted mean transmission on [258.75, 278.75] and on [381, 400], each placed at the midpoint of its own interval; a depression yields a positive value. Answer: 2.2 keV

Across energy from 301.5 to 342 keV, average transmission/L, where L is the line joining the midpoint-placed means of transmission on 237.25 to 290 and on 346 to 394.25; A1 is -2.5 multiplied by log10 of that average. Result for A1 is 0.032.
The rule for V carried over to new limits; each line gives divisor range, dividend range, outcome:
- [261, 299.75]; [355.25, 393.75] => 1.54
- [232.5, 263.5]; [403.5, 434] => 1.65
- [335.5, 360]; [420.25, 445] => 1.13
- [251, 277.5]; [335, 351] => 1.32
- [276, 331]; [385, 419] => 1.42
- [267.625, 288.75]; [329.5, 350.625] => 1.30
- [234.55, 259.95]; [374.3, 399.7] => 1.76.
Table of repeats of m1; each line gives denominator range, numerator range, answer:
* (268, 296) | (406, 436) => 1.56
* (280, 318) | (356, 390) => 1.44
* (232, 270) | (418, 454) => 1.52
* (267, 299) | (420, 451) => 1.47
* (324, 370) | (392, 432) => 1.16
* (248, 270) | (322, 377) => 1.40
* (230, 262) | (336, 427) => 1.60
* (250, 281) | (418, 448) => 1.51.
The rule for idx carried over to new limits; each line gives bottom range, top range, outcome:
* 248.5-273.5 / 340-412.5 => 1.55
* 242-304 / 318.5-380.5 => 1.40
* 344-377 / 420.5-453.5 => 1.02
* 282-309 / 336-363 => 1.35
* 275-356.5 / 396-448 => 1.29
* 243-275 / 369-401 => 1.66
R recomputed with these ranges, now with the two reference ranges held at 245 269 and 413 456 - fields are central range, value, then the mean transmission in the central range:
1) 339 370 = -3.79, 95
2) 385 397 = -2.88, 113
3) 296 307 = 0.73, 69.6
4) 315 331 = -1.68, 86.8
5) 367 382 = -3.25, 108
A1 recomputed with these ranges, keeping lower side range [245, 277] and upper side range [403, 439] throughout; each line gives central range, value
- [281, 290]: 0.12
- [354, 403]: -0.12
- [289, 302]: 0.08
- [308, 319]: -0.12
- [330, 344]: -0.02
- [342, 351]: -0.03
